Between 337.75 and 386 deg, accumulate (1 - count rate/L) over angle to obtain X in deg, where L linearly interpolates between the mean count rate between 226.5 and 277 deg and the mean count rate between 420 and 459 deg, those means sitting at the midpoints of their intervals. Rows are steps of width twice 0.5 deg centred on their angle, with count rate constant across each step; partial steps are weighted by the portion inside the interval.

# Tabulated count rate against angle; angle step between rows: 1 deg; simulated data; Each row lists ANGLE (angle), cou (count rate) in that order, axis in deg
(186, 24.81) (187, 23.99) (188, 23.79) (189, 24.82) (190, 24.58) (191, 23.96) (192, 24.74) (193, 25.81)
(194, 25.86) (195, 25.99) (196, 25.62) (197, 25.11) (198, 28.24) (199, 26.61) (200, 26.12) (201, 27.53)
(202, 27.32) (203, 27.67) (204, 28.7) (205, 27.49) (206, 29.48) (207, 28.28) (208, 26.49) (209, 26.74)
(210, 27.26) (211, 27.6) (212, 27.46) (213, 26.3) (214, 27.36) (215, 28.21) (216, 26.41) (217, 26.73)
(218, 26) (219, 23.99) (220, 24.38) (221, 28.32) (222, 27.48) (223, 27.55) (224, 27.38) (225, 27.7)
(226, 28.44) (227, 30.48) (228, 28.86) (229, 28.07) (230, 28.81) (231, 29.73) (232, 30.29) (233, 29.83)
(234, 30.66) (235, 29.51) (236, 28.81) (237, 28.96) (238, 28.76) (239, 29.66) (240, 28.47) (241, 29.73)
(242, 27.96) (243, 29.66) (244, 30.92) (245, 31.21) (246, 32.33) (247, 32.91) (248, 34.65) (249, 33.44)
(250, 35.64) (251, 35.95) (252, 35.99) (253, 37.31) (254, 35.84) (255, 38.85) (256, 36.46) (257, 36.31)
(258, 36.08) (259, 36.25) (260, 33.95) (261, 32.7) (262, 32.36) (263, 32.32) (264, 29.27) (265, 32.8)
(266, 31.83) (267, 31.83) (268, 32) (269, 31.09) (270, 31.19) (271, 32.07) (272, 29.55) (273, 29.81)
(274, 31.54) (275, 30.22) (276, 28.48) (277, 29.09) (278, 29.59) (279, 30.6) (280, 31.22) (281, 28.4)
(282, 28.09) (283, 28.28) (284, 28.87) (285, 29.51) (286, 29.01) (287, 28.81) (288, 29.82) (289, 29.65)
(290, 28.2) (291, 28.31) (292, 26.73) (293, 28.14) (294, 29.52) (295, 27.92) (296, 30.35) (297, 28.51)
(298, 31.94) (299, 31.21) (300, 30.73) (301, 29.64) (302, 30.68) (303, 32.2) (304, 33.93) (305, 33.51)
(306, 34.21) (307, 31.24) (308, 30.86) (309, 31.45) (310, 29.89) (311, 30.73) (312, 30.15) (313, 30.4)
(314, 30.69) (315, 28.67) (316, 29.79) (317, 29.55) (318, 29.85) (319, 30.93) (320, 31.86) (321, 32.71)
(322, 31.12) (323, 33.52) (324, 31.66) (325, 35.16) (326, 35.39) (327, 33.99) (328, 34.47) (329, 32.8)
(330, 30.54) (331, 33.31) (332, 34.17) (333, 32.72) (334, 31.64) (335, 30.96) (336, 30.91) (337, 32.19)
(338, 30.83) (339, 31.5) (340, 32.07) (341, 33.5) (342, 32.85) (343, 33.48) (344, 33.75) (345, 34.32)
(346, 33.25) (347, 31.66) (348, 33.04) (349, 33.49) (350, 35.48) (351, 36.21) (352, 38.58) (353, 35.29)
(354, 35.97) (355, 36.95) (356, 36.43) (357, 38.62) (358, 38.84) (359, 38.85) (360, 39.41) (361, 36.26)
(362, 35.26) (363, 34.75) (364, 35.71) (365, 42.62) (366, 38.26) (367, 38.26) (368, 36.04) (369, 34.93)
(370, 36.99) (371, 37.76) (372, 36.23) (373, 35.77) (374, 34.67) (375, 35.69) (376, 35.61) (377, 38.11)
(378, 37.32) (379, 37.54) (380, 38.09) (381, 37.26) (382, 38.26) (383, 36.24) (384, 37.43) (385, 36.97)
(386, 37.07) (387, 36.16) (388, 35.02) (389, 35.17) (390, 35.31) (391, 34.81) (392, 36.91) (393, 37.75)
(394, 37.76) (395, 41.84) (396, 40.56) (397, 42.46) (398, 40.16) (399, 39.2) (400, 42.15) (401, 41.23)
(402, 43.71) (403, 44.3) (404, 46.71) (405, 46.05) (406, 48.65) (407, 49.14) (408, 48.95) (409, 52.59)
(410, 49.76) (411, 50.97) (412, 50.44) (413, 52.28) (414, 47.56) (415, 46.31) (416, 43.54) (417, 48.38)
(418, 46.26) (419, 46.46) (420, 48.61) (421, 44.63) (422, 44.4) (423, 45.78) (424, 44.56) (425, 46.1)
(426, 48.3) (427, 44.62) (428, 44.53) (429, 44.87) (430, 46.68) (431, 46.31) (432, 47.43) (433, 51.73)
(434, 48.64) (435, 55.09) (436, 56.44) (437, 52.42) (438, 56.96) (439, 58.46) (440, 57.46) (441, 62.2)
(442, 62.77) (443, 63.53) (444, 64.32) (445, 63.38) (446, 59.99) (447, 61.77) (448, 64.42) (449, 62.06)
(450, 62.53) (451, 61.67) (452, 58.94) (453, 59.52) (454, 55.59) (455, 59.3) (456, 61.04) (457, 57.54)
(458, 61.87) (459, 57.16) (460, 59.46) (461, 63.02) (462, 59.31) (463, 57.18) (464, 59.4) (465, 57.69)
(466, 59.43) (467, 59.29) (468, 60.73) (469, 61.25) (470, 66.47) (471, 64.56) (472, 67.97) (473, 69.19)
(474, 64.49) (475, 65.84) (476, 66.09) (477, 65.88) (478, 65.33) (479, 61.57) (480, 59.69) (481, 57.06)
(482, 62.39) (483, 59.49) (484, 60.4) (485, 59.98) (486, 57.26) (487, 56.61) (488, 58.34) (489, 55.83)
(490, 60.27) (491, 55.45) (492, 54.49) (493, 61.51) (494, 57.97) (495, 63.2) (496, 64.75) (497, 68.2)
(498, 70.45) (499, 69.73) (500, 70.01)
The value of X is 9.9 deg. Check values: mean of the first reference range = 31.8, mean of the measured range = 36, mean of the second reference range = 54.9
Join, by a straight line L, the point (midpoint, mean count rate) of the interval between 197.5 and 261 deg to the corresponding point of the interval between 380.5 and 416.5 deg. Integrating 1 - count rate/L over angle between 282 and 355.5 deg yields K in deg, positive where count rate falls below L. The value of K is 9.6 deg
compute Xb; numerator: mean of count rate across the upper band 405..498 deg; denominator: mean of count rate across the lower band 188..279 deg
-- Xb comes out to 1.9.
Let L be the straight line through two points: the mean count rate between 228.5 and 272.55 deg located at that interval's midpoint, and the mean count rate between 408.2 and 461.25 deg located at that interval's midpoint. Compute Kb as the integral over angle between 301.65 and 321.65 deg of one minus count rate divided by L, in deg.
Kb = 4.1 deg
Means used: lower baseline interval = 32.1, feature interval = 31.2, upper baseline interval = 53.7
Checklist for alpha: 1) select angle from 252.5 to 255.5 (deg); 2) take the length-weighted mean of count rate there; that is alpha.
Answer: 37.3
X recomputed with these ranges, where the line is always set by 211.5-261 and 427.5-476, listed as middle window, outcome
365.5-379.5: 3.4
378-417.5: 7.4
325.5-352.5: 6.6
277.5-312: 7.4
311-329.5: 4.4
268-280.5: 1.8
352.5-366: 2.7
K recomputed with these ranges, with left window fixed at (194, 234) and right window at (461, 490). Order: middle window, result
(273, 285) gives 2.1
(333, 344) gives 2.9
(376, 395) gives 4.9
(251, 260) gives -1.0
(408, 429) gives 2.6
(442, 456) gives -0.8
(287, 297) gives 2.4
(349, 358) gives 1.8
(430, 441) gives 0.6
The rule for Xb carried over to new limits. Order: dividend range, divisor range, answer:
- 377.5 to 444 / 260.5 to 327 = 1.49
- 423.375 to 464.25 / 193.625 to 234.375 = 2.04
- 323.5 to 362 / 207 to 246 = 1.21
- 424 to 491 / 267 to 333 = 1.90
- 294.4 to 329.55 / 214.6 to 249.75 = 1.08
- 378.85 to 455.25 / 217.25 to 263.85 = 1.54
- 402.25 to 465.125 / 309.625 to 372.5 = 1.57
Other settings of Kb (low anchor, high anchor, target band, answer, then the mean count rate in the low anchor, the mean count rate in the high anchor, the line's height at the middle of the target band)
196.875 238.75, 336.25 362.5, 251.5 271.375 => -2.4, 27.8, 34.9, 30.2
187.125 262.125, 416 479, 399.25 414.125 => 1.2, 29.3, 56.8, 51.8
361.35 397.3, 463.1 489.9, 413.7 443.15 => -0.2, 37.1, 61.5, 49.4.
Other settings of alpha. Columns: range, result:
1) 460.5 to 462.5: 61.2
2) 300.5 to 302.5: 30.2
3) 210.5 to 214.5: 27.2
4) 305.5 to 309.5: 31.9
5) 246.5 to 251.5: 34.5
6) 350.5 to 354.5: 36.5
